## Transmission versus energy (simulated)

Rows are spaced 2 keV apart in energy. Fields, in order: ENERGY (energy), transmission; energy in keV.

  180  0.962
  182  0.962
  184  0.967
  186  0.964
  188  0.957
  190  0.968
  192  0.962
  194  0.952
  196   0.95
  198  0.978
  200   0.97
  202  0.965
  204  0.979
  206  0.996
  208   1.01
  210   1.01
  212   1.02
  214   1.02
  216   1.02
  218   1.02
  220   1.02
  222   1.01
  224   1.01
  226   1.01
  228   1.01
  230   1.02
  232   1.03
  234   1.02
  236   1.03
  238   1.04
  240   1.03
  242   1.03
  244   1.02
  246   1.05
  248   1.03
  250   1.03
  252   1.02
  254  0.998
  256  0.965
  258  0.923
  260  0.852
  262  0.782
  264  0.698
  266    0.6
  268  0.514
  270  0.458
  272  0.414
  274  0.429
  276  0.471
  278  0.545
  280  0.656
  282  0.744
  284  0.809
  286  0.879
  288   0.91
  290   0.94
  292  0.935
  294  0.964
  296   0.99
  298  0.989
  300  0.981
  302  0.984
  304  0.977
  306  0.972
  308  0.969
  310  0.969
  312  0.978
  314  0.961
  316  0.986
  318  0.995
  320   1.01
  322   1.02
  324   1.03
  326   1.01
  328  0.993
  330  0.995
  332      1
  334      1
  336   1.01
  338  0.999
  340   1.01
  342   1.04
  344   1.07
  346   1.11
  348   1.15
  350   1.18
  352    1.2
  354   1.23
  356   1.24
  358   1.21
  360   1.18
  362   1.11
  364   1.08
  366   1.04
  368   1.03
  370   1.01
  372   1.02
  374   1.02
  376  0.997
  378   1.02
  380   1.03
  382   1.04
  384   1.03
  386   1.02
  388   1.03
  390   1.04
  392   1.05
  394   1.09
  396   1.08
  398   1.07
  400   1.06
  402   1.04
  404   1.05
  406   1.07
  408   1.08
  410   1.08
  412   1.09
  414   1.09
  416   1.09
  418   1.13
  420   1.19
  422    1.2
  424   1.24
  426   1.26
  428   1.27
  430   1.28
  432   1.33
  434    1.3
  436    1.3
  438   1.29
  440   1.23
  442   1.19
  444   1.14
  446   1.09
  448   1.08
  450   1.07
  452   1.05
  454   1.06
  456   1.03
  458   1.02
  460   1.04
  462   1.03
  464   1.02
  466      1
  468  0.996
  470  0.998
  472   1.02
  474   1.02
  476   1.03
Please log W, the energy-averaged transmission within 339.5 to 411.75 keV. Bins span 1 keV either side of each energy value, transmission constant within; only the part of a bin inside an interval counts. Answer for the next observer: 1.08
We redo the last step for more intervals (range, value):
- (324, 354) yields 1.06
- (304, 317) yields 0.973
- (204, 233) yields 1.01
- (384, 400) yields 1.05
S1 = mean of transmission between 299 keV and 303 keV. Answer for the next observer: 0.982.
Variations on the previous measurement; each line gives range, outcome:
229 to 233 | 1.02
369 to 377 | 1.01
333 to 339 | 1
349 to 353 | 1.19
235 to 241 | 1.03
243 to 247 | 1.04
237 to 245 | 1.03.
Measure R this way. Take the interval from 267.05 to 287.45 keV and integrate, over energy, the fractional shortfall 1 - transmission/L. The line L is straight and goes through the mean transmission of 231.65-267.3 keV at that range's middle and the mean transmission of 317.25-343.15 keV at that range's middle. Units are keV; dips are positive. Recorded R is 7.8 keV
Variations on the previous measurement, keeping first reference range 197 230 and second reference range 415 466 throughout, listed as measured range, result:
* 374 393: 1.5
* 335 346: 0.6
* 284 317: 3.2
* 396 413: 0.9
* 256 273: 6.0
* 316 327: 0.7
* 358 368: 0.0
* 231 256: 0.0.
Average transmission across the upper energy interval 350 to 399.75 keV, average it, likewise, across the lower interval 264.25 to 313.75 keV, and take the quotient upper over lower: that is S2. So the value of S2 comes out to 1.36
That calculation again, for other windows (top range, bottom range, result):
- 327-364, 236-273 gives 1.27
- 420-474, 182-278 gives 1.24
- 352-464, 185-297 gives 1.23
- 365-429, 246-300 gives 1.35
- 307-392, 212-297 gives 1.19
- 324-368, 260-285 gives 1.80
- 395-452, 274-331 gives 1.27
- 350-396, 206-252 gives 1.06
